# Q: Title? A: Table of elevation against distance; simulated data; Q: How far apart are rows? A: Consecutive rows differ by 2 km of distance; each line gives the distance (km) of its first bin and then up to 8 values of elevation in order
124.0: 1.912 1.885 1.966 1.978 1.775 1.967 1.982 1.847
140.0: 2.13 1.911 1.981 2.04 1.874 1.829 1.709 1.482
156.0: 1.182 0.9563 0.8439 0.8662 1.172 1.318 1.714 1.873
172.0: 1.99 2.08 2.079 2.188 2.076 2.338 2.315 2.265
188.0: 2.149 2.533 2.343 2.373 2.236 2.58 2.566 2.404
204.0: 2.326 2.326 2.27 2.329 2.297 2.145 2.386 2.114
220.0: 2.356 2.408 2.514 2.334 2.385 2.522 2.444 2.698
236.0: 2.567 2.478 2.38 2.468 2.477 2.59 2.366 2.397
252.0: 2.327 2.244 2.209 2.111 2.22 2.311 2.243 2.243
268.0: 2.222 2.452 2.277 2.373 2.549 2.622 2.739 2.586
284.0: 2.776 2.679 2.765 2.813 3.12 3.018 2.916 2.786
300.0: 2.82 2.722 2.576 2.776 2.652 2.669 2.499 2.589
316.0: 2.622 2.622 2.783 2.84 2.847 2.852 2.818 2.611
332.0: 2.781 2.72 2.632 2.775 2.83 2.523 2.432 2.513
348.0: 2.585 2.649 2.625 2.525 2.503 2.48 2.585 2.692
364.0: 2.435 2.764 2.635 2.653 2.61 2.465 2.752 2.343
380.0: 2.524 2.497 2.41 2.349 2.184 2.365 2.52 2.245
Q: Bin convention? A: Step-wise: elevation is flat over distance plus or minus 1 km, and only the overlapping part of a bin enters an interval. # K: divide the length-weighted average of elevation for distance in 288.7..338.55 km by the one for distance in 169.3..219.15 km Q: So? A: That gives 1.22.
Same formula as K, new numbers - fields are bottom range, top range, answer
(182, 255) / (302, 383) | 1.10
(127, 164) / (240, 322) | 1.53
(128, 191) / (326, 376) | 1.44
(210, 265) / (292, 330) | 1.16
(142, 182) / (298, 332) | 1.62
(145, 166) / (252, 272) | 1.62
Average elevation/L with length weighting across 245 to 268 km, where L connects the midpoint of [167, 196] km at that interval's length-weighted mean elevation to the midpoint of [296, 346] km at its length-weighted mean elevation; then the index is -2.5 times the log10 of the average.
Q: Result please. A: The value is 0.07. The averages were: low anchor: 2.17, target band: 2.29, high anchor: 2.7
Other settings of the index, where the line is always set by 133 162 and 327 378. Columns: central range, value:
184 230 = -0.21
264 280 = -0.07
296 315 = -0.12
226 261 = -0.14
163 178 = 0.00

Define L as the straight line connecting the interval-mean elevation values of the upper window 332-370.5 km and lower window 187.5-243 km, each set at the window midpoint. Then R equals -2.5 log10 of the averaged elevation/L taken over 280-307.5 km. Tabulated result -0.11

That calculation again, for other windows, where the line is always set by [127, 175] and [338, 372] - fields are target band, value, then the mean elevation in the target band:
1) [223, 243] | -0.21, 2.48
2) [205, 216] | -0.17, 2.28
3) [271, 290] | -0.15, 2.61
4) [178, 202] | -0.25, 2.34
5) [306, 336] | -0.11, 2.71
